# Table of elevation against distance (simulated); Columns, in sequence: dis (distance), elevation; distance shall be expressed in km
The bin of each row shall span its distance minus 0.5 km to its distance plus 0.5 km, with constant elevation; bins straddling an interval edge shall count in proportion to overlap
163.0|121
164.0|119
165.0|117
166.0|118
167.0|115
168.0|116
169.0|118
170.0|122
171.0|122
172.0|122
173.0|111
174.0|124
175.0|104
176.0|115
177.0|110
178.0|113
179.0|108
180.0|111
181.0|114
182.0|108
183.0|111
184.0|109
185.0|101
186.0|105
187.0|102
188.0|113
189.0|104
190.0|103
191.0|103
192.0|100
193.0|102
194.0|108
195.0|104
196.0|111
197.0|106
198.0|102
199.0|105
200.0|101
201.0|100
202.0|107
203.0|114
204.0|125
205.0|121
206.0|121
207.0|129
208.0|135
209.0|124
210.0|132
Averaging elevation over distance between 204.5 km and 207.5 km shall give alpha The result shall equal 124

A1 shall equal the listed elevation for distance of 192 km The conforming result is 100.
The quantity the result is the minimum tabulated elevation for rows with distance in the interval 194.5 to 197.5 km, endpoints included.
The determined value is 104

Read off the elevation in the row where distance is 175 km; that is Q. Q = 104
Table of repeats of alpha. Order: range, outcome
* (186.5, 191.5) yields 105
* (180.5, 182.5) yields 111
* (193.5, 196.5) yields 108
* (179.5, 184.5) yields 111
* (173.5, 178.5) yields 113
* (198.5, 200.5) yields 103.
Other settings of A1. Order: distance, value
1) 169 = 118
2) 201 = 100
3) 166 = 118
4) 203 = 114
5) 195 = 104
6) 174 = 124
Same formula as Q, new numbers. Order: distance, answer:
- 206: 121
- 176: 115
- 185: 101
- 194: 108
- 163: 121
